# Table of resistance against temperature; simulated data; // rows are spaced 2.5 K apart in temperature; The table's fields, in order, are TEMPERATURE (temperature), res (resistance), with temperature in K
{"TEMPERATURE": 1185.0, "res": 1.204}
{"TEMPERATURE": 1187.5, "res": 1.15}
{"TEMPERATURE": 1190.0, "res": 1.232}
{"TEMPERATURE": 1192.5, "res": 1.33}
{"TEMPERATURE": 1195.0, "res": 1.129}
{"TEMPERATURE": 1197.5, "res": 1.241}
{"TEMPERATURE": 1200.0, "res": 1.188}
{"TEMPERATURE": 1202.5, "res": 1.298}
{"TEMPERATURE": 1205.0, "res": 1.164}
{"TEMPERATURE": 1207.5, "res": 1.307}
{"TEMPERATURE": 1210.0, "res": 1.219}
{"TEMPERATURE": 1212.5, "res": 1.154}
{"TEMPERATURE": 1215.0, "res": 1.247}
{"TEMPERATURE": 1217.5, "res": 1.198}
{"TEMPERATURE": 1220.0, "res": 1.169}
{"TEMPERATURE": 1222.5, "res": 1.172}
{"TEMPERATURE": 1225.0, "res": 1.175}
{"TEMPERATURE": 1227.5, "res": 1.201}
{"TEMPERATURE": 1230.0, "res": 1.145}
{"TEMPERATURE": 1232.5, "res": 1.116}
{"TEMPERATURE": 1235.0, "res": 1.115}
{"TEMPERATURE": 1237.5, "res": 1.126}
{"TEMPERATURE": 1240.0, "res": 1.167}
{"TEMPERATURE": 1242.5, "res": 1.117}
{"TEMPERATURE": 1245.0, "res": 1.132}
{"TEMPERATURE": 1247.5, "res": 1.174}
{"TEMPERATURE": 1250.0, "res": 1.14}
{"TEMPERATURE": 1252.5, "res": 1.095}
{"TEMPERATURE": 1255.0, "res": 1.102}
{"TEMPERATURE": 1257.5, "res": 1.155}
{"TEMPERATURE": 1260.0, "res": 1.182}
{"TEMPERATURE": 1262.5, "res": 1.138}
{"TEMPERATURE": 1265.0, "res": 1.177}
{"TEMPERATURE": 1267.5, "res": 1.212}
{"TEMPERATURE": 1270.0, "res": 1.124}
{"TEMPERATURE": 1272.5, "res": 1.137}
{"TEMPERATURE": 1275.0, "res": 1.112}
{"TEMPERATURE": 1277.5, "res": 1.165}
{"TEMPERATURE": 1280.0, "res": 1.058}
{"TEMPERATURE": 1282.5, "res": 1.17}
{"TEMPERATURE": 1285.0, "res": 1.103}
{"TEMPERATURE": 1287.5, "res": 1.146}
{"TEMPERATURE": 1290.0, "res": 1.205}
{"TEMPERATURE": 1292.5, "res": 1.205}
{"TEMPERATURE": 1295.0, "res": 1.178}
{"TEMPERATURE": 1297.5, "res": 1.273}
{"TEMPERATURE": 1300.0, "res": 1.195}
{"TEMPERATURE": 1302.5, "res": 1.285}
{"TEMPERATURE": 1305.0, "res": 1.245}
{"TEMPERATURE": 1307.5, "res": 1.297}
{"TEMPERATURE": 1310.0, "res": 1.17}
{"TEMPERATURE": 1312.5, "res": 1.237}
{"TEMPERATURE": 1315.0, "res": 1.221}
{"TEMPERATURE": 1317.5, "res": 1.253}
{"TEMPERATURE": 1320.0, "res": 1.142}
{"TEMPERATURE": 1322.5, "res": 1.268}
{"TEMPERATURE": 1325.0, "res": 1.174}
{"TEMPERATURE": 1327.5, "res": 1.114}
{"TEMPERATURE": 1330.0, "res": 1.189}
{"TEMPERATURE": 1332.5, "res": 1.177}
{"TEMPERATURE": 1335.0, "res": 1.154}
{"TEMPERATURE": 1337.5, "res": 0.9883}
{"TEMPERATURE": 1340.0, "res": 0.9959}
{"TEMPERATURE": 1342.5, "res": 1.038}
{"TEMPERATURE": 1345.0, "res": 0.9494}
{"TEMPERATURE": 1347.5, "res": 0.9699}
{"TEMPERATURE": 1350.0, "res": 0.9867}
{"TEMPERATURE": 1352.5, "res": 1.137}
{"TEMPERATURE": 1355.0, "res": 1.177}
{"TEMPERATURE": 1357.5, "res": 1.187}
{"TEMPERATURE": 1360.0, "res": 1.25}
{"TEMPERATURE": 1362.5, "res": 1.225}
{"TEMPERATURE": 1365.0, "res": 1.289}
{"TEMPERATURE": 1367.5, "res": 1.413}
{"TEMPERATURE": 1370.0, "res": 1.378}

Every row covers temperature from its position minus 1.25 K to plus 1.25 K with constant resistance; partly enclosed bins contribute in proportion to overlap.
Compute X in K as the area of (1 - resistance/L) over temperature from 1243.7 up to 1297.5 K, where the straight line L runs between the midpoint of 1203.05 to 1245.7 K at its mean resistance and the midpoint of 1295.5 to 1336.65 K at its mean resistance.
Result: 1.9 K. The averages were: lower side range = 1.17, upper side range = 1.21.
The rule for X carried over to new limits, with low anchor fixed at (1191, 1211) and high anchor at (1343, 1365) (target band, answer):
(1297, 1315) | -1.34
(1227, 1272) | 2.00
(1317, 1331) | -0.56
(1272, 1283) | 0.48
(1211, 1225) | 0.39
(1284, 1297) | -0.09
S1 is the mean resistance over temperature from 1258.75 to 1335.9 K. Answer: 1.18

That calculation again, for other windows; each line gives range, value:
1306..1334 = 1.2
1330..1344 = 1.08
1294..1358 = 1.15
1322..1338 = 1.15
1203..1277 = 1.16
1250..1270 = 1.15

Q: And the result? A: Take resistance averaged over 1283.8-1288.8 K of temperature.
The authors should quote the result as 1.13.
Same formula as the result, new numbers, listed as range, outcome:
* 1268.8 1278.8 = 1.13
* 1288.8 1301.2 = 1.21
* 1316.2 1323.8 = 1.22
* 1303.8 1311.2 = 1.24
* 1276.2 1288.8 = 1.13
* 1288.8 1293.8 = 1.2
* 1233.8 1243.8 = 1.13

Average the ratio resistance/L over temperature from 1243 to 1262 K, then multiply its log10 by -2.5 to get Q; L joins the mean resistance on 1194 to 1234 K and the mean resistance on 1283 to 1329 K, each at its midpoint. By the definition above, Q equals 0.06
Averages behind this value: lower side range 1.2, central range 1.14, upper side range 1.21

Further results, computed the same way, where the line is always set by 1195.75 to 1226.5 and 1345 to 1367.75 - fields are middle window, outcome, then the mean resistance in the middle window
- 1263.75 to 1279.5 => 0.04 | 1.15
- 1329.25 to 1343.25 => 0.07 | 1.09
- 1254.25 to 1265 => 0.04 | 1.15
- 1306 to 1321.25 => -0.04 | 1.22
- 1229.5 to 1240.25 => 0.07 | 1.13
